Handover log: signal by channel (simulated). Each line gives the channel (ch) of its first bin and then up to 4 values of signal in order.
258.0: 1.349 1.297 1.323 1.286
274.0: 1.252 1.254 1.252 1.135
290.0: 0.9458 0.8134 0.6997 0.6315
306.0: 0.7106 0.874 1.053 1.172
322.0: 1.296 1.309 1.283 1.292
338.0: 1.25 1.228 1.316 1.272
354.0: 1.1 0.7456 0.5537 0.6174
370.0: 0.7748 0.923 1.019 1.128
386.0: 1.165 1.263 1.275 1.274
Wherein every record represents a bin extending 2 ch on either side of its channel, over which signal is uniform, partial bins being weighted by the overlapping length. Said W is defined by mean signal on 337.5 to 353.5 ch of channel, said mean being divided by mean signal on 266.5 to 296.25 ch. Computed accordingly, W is 1.1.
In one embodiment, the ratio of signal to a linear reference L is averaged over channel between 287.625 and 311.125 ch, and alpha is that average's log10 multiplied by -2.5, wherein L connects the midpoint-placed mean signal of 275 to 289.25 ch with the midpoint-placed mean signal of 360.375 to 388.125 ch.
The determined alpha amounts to 0.407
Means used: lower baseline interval 1.19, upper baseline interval 0.889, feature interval 0.781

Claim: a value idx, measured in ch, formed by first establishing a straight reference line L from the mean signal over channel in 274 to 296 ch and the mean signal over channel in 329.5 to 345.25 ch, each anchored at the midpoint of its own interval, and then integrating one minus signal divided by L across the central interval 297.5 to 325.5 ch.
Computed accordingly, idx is 5.6 ch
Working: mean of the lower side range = 1.1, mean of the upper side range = 1.27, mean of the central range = 0.952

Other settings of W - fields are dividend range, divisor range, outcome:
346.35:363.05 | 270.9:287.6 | 0.80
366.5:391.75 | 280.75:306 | 1.15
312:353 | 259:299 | 1.09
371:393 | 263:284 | 0.86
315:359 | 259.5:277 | 0.94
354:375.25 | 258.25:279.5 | 0.58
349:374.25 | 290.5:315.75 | 1.04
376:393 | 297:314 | 1.50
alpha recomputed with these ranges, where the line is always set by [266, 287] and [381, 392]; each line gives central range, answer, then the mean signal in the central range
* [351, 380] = 0.396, 0.835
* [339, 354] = -0.032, 1.25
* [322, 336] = -0.064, 1.29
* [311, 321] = 0.112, 1.11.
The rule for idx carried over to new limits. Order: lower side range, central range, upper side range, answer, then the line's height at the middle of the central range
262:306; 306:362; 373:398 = -1.5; 1.1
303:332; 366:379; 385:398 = 3.8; 1.2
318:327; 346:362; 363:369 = -3.7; 0.81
